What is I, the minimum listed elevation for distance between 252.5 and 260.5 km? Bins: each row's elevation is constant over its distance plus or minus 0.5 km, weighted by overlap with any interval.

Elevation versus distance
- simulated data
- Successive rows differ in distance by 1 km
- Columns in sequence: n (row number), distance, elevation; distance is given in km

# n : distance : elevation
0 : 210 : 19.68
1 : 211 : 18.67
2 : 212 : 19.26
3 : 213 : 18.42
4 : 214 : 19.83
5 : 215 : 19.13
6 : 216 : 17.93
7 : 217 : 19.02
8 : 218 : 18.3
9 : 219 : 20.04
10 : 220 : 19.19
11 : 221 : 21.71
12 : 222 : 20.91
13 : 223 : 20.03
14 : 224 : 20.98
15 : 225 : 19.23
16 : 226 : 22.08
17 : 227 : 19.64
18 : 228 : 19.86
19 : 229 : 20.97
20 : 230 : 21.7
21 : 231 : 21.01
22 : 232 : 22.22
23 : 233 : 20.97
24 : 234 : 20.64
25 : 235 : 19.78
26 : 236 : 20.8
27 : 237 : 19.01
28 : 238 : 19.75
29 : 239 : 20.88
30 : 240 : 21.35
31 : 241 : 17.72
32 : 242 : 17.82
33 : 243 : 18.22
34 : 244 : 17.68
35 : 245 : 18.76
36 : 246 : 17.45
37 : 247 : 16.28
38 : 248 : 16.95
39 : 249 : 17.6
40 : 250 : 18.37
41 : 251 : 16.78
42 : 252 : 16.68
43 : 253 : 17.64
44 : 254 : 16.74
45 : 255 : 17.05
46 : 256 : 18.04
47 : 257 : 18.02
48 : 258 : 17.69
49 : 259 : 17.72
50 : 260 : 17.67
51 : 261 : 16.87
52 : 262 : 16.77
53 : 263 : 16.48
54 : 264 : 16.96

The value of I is 16.74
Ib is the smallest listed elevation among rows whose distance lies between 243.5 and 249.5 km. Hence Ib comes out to 16.28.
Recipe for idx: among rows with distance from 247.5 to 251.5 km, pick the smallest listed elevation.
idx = 16.78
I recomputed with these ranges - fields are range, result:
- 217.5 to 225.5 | 18.3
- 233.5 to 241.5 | 17.72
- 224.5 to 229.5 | 19.23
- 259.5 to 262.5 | 16.77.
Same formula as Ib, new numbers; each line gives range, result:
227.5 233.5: 19.86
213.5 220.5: 17.93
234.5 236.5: 19.78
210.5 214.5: 18.42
